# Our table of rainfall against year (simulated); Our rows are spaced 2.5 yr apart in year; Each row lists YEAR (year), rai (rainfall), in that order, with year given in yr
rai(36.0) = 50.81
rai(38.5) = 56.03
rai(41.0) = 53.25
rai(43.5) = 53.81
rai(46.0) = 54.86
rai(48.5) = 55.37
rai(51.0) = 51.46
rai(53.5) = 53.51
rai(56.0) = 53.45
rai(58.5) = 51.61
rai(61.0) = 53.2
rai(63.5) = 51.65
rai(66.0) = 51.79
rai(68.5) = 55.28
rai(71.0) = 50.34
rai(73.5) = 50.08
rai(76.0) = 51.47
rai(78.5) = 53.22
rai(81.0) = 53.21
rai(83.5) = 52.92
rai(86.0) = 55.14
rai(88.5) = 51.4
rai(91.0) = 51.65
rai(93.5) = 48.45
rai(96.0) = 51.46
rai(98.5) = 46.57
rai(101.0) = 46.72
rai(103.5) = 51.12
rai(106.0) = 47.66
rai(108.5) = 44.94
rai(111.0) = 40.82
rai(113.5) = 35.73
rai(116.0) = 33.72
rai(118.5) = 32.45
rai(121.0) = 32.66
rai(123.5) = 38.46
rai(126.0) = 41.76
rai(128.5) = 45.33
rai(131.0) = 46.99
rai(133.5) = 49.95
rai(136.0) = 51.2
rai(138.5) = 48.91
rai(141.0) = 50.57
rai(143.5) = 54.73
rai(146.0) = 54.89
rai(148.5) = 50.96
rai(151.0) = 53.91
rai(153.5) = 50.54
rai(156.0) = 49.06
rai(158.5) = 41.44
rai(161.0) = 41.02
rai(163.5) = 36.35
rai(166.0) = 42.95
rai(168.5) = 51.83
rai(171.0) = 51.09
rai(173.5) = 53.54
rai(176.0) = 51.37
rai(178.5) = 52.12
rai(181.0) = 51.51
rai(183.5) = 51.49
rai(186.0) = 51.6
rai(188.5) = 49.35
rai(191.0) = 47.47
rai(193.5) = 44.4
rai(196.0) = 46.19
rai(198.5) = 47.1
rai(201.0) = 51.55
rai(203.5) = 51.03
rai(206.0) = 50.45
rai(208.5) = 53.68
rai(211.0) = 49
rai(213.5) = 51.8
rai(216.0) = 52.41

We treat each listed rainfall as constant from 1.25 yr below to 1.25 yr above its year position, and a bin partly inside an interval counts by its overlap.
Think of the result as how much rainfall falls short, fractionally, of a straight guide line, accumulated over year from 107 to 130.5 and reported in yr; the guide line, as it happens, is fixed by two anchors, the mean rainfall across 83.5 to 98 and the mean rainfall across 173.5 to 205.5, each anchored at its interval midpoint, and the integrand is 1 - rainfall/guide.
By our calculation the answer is 5.62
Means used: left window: 51.5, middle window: 38.8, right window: 49.8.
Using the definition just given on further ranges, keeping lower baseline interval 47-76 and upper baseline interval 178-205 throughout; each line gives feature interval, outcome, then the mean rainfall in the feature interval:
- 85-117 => 3.08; 46.6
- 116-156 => 3.26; 46.5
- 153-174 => 1.69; 46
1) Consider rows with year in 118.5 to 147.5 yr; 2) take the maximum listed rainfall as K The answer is 54.89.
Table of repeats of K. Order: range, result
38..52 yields 56.03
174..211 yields 53.68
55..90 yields 55.28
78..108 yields 55.14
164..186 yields 53.54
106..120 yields 47.66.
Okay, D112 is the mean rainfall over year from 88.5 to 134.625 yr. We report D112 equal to 43.9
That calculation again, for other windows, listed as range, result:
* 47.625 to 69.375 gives 53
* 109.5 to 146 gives 43.5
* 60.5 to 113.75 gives 50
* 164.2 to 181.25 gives 50.1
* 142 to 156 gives 52.6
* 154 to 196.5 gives 47.9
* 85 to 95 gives 51.6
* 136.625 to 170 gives 48.3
